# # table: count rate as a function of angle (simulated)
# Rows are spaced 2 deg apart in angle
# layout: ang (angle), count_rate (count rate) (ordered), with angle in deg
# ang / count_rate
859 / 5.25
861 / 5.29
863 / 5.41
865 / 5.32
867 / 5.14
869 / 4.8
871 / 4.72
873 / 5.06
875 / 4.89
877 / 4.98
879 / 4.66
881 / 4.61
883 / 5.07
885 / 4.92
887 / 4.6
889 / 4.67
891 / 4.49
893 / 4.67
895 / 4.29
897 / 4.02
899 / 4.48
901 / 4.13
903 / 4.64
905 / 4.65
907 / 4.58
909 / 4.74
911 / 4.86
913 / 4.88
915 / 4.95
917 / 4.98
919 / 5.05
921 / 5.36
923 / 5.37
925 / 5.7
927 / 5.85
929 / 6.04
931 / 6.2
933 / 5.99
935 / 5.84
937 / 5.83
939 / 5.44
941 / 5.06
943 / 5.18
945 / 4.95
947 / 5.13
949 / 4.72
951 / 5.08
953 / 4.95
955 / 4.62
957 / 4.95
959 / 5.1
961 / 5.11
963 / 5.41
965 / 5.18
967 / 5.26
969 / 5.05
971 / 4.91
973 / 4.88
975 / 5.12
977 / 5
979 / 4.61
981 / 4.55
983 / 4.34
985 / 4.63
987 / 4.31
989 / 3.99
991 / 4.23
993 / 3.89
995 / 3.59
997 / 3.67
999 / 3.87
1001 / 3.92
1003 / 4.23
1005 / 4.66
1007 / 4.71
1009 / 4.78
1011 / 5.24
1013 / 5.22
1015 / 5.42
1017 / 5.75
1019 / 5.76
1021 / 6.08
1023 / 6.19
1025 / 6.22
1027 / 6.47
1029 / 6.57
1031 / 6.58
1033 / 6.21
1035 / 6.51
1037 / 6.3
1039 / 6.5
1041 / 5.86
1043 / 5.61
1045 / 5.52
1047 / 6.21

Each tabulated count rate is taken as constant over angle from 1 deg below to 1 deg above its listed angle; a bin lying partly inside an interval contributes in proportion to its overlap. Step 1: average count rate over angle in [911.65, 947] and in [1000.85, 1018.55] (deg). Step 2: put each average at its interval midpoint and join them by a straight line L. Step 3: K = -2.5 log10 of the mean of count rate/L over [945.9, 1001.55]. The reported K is 0.12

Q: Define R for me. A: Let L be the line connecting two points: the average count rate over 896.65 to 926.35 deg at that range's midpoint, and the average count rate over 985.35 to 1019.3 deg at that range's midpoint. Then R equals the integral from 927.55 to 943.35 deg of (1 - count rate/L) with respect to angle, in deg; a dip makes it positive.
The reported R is -3.2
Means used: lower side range 4.86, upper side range 4.52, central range 5.72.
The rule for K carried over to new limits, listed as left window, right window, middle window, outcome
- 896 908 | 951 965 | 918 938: -0.21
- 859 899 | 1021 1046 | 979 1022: 0.27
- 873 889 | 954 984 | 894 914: 0.08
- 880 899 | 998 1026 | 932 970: -0.07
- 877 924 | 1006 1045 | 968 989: 0.16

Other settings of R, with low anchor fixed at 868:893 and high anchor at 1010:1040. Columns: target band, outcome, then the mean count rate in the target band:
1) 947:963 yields 1.4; 4.97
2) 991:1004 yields 4.3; 3.89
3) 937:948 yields 0.2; 5.21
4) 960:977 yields 1.4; 5.11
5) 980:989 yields 2.1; 4.41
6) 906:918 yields 0.6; 4.83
